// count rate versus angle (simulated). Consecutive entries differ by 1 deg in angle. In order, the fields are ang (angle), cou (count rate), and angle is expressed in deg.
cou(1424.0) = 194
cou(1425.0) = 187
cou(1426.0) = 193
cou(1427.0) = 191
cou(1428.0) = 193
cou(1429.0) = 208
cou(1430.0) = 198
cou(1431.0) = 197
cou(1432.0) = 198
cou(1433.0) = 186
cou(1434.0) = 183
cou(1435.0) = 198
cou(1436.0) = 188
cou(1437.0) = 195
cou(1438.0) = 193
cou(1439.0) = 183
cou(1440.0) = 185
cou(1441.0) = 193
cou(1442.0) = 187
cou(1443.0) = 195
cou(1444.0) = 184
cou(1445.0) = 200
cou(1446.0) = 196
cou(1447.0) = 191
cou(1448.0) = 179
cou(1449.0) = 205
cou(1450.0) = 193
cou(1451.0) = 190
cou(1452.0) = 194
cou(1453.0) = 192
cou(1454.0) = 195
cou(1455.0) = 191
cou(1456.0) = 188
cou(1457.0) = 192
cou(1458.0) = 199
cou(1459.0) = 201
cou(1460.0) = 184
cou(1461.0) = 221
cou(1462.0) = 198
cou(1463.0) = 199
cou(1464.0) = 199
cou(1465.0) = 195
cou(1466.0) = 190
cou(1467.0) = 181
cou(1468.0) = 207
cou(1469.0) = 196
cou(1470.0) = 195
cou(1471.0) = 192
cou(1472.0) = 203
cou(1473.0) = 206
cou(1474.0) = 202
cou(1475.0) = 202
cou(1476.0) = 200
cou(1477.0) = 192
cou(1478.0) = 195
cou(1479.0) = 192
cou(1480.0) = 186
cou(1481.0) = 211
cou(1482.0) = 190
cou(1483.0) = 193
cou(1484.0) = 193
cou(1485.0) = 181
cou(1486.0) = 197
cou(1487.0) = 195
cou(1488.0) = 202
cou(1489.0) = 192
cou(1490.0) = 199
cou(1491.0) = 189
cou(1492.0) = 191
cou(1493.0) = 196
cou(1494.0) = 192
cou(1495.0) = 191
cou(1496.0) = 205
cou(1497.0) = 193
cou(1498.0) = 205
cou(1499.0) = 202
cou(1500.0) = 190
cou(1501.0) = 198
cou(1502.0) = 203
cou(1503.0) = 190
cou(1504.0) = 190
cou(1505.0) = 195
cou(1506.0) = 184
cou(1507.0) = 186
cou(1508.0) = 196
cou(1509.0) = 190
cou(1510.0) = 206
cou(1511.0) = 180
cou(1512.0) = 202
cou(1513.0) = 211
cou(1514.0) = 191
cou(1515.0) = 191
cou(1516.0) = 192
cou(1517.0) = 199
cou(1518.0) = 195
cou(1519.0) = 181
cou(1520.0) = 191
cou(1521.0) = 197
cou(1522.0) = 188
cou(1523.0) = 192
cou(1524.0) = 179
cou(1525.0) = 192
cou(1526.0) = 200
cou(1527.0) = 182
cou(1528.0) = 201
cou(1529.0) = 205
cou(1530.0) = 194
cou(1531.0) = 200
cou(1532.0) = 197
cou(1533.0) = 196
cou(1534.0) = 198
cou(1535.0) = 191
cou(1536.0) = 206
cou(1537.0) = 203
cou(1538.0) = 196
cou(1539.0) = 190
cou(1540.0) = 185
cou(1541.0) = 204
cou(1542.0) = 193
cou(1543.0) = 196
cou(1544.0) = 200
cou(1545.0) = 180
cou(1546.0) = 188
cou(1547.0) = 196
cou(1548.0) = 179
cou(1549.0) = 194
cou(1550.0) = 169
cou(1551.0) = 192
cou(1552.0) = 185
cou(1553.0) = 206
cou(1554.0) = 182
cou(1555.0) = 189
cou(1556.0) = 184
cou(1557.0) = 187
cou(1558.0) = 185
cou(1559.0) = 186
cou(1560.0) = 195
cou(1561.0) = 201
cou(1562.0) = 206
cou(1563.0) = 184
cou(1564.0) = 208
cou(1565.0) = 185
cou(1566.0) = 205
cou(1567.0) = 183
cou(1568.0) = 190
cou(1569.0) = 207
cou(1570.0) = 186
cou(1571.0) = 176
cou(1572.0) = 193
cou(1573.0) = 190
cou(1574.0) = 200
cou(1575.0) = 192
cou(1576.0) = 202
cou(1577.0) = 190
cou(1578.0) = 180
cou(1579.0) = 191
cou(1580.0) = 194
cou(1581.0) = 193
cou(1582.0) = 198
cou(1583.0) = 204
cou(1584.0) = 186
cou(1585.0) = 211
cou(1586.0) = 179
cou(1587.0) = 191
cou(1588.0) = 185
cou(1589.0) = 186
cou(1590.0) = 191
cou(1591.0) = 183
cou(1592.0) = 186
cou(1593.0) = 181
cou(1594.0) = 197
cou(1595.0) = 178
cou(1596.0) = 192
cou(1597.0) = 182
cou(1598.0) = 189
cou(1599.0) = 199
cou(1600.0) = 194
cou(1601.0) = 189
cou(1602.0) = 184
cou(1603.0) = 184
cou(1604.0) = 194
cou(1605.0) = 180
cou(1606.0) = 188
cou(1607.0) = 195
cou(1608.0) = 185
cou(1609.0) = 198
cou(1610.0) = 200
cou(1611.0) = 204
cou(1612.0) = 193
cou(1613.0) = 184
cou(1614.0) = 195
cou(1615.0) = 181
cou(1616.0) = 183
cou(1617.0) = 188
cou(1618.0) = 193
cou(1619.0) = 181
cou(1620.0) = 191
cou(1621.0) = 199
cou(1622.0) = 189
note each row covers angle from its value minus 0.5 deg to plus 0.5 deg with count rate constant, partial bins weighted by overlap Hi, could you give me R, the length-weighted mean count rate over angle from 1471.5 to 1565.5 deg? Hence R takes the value 194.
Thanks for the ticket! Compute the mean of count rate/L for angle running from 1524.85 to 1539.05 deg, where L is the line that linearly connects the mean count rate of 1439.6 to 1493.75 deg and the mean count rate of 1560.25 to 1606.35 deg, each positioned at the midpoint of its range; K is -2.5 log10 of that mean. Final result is -0.025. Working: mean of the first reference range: 195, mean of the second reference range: 191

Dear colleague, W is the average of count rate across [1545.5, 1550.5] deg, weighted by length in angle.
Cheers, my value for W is 185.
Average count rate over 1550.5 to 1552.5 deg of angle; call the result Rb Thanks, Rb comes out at 188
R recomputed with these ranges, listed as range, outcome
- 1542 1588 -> 191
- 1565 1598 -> 191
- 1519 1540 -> 194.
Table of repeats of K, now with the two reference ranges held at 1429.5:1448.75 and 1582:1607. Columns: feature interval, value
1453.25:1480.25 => -0.031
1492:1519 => -0.025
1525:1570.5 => -0.019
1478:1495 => -0.017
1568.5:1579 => -0.012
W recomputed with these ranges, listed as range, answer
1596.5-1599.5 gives 190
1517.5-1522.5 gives 190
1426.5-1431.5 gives 197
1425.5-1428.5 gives 192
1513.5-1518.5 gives 194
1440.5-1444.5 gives 190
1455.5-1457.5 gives 190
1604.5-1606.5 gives 184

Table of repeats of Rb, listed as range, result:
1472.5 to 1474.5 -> 204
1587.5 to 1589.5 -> 186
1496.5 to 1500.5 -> 198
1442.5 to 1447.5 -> 193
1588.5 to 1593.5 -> 185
